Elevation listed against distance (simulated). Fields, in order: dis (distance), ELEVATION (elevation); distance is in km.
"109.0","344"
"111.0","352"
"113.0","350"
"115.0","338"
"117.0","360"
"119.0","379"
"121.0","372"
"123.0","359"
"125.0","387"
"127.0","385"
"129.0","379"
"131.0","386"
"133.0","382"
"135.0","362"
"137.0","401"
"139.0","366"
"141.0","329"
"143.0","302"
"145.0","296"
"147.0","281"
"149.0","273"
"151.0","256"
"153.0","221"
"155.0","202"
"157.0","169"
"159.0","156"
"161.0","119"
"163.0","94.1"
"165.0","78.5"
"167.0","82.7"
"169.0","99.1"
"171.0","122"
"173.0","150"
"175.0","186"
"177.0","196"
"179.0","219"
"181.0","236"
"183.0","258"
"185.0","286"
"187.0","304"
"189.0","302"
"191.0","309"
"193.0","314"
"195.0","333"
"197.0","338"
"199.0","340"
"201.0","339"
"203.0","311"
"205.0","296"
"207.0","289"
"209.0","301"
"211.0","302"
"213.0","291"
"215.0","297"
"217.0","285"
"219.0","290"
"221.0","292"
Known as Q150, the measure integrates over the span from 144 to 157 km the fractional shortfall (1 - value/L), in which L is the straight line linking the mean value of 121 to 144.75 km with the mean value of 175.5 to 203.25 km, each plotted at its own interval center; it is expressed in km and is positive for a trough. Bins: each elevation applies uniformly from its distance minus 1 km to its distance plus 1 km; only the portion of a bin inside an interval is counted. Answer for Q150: 3.6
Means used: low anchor 365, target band 248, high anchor 289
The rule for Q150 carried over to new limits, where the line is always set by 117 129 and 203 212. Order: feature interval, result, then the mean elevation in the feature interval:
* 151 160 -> 3.9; 195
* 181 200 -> 0.5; 305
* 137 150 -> 1.5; 315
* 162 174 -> 8.2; 104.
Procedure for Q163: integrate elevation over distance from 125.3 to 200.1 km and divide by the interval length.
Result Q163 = 258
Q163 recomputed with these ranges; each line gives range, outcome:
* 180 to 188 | 271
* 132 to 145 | 352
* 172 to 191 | 241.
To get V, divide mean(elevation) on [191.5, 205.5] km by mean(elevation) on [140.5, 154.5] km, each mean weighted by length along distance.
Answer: 1.2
